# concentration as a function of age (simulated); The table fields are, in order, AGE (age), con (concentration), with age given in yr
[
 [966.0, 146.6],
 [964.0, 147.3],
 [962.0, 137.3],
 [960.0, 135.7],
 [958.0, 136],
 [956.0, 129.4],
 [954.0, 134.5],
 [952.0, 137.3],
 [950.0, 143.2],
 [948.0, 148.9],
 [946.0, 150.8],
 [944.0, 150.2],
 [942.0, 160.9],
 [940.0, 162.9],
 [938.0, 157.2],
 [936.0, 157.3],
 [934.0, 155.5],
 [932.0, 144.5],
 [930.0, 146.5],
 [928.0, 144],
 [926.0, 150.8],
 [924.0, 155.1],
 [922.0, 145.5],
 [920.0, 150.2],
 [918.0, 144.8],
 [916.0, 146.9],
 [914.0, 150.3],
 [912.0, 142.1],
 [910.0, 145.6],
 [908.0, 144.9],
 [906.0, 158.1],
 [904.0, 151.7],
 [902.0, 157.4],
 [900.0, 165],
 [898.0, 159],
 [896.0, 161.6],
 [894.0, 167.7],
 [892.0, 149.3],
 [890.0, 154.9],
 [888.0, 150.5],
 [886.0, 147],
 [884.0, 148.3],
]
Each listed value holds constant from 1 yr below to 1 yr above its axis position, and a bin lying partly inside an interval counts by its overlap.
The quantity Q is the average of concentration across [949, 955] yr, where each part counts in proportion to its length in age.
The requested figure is 138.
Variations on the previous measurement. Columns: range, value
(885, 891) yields 151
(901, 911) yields 152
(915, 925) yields 149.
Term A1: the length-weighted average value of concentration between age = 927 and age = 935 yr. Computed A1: 148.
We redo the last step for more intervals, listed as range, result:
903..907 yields 155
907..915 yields 146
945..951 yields 148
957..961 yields 136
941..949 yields 153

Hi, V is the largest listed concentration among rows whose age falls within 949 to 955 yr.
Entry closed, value 143.2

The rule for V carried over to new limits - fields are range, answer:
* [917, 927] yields 155.1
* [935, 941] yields 162.9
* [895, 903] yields 165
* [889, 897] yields 167.7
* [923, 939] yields 157.3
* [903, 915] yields 158.1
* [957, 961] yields 136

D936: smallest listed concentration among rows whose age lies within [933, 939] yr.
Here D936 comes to 155.5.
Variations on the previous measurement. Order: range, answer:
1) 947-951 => 143.2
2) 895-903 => 157.4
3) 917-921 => 144.8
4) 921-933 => 144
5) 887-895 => 149.3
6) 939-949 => 148.9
